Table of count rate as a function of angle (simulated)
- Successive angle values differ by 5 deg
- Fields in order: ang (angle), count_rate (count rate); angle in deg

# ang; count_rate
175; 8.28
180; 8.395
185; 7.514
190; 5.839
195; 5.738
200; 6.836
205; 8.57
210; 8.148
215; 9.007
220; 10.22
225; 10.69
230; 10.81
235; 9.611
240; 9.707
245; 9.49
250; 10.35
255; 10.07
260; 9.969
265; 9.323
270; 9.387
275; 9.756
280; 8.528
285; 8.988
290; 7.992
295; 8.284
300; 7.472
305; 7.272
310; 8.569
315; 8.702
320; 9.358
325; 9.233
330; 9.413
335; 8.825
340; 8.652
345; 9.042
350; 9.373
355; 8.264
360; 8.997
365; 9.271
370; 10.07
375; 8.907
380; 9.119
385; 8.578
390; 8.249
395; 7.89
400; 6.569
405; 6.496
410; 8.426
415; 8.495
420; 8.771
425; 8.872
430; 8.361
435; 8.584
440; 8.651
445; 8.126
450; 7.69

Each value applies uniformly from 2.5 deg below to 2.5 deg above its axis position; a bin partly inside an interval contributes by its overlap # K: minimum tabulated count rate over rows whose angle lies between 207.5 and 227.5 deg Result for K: 8.148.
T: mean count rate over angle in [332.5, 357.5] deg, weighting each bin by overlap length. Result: 8.83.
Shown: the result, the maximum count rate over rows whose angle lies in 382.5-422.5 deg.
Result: 8.771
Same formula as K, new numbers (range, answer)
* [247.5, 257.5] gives 10.07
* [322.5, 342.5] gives 8.652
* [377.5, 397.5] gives 7.89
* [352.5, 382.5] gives 8.264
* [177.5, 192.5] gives 5.839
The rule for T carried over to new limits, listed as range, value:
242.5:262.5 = 9.97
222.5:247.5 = 10.1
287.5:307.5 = 7.75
